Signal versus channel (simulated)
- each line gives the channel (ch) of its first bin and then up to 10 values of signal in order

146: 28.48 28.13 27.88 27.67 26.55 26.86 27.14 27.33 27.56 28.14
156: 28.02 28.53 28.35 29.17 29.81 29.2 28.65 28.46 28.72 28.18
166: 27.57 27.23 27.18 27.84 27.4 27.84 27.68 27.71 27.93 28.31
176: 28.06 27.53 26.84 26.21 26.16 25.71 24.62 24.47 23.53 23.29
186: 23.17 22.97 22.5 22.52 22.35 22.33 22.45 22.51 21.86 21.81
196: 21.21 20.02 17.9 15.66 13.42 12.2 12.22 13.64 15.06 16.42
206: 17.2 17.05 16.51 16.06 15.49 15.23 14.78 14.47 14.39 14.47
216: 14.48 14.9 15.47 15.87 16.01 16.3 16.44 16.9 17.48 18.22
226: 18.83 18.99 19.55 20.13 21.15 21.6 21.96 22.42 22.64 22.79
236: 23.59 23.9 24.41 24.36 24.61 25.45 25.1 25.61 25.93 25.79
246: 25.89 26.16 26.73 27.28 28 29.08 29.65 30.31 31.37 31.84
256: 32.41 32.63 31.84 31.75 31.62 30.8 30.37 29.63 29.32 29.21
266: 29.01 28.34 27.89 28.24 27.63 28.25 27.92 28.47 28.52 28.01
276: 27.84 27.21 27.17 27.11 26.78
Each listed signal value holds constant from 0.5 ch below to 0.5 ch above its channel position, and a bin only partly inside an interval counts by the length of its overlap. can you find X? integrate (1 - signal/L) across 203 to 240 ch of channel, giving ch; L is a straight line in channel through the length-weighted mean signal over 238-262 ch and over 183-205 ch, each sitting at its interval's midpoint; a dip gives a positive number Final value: 9.0 ch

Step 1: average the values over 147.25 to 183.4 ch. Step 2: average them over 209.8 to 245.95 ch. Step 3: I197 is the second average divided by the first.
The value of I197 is 0.72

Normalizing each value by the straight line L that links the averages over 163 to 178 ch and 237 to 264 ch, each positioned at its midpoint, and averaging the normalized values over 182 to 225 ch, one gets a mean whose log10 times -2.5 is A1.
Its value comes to 0.48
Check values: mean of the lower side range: 27.8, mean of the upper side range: 28.3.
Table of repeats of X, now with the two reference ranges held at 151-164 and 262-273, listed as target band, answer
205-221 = 7.3 ch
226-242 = 3.4 ch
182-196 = 2.8 ch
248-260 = -0.8 ch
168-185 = 1.0 ch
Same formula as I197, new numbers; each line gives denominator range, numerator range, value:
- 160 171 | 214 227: 0.58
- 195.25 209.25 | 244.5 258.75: 1.81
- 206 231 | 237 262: 1.69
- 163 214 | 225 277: 1.21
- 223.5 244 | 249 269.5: 1.35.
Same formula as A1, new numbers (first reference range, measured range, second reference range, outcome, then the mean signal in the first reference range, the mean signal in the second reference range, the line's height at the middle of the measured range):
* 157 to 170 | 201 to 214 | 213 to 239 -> 0.387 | 28.3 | 18.9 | 21.7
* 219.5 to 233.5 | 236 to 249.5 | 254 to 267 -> -0.035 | 19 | 30.8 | 24.6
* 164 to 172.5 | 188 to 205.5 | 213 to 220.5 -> 0.103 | 27.7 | 15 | 20.3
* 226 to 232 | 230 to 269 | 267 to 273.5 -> -0.132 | 20.3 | 28.1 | 24.2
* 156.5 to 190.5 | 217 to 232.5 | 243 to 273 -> 0.472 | 26.6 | 29.1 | 28.1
